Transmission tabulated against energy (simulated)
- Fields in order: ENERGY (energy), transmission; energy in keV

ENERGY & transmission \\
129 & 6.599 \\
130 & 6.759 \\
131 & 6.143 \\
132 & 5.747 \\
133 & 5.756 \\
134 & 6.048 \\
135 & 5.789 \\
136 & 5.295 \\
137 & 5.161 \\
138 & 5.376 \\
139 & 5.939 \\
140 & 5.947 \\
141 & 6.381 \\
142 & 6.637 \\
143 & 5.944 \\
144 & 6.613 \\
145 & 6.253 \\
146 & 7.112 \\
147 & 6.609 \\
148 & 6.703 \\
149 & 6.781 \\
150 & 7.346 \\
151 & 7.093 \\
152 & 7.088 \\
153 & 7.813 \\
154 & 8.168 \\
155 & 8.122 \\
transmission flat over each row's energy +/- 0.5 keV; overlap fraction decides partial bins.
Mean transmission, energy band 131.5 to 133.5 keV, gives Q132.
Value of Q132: 5.75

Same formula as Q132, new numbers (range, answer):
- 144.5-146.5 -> 6.68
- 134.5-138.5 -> 5.41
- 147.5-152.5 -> 7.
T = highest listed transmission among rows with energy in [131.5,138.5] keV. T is 6.048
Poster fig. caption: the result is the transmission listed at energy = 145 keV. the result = 6.253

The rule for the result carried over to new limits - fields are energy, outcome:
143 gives 5.944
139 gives 5.939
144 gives 6.613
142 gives 6.637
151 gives 7.093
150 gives 7.346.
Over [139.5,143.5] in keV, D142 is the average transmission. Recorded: 6.23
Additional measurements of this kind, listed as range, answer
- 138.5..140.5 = 5.94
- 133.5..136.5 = 5.71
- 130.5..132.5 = 5.95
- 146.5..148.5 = 6.66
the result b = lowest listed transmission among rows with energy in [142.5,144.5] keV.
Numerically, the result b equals 5.944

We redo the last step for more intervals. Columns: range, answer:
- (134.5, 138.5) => 5.161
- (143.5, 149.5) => 6.253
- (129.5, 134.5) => 5.747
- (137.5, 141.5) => 5.376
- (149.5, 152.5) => 7.088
